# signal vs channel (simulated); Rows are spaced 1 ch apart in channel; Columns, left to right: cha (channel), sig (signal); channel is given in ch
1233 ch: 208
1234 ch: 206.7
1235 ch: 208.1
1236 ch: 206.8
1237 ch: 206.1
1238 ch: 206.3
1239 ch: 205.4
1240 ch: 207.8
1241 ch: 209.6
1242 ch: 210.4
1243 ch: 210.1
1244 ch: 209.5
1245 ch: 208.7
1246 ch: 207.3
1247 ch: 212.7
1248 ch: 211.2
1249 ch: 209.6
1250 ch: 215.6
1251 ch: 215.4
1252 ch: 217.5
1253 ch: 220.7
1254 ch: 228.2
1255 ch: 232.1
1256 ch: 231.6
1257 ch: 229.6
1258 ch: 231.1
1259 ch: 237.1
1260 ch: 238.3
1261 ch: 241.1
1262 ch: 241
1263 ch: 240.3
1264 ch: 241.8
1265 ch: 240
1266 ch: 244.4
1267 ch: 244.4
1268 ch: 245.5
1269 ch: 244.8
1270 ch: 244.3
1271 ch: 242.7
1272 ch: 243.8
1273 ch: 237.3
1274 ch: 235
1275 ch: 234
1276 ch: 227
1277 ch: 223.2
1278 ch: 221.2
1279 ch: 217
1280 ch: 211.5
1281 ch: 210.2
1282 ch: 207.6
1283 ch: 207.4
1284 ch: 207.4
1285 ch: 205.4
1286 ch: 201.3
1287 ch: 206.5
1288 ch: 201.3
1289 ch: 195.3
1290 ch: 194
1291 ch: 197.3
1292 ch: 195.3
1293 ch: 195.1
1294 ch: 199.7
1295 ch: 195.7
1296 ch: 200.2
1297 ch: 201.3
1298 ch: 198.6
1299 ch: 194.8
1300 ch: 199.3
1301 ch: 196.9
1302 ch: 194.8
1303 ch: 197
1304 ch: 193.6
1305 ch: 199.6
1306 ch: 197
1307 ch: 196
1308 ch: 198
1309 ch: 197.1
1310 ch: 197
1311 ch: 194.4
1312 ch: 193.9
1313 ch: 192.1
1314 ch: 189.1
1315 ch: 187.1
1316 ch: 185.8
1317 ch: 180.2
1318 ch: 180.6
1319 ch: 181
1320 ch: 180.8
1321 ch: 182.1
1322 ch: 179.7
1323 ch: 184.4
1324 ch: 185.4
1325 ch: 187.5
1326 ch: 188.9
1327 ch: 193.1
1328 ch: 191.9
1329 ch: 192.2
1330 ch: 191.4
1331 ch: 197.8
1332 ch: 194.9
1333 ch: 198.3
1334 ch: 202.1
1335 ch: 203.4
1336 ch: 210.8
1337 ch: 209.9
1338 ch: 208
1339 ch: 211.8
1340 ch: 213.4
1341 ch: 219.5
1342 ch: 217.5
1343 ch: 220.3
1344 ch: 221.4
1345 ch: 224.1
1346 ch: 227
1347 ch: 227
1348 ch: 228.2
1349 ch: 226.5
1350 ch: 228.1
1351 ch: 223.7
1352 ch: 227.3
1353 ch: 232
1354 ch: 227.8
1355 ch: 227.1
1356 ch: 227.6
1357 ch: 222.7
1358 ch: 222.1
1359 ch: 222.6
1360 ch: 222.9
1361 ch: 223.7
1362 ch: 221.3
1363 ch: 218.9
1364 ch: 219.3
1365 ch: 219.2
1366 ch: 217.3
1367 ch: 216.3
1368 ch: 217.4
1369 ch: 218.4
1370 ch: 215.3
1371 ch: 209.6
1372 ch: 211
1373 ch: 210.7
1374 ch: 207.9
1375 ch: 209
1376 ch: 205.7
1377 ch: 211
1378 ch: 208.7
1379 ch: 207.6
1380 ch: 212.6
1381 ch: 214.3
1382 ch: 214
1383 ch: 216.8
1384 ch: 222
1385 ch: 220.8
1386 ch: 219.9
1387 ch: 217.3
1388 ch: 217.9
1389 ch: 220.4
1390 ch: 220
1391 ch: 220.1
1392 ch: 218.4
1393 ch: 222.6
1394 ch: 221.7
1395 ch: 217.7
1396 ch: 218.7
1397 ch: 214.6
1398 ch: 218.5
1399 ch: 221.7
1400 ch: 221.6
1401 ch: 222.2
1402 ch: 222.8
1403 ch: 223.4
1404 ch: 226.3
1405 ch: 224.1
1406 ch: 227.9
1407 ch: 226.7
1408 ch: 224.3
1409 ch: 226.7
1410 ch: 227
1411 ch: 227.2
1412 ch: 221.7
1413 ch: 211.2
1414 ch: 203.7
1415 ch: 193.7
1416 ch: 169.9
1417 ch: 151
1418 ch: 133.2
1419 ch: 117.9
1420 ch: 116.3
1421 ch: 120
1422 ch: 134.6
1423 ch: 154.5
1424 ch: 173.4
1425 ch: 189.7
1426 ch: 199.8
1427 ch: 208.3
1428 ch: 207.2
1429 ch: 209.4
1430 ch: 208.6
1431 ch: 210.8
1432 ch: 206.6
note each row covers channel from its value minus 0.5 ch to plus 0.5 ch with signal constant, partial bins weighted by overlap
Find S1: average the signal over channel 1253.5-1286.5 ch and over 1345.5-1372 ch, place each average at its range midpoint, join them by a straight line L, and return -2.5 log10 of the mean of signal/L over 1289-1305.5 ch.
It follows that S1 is 0.16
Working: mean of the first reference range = 230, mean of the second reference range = 222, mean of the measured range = 197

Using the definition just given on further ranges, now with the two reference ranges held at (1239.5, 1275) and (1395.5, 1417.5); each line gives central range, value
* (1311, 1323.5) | 0.20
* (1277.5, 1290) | 0.09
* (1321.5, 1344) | 0.11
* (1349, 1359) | -0.03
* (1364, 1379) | 0.03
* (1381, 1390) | -0.01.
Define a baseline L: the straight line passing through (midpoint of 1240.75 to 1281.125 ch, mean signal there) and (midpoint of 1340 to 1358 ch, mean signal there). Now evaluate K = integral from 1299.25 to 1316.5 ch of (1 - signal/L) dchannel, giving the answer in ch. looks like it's 2.4 ch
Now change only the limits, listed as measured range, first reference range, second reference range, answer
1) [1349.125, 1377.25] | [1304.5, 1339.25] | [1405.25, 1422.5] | -4.4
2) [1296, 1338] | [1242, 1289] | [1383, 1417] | 5.3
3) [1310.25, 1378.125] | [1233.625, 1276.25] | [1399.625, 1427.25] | -0.5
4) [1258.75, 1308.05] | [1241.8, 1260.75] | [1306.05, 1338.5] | -1.8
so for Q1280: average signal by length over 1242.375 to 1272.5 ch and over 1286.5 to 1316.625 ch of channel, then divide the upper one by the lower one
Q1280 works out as 0.9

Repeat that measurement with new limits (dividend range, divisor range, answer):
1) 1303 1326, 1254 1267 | 0.80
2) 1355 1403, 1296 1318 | 1.12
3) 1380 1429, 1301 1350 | 1.02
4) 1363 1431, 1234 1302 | 0.95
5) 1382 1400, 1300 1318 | 1.13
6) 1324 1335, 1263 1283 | 0.84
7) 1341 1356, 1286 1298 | 1.14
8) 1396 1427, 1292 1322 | 1.01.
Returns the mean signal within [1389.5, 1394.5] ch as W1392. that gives 221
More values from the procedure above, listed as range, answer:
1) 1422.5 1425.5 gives 173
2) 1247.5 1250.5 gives 212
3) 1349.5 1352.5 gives 226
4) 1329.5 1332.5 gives 195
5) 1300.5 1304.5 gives 196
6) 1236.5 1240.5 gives 206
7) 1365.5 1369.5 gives 217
